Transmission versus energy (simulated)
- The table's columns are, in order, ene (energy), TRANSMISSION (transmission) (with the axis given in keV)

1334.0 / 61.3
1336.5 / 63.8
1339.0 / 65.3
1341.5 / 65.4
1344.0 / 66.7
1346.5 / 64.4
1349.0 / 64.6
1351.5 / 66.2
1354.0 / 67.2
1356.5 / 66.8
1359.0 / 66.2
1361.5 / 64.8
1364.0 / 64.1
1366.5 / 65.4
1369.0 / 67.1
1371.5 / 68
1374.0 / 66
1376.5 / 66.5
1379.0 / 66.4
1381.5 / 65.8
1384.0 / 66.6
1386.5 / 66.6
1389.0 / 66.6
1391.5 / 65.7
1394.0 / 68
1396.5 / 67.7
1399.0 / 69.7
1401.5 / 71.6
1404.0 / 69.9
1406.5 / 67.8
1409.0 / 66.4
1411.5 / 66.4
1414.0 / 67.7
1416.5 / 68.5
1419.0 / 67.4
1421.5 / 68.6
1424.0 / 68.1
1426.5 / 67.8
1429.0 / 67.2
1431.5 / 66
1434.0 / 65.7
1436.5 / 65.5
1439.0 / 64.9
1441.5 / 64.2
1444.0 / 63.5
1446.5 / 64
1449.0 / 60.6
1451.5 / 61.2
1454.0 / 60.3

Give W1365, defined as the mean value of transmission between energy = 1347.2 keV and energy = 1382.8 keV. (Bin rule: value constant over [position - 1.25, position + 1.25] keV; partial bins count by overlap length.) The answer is 66.1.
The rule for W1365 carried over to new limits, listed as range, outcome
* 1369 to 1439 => 67.3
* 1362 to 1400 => 66.6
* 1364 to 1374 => 66.4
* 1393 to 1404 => 69.4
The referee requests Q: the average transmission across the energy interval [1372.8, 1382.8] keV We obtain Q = 66.2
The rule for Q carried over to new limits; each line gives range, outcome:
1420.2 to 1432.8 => 67.5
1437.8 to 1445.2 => 64.2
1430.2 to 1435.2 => 65.9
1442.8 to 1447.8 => 63.7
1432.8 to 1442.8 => 65.1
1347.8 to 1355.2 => 66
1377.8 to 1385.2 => 66.3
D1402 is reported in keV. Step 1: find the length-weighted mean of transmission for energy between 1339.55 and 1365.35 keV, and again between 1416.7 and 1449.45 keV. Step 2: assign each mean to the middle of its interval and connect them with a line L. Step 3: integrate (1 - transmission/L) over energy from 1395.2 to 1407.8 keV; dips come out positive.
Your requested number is -0.7 keV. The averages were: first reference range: 65.6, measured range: 69.3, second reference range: 65.9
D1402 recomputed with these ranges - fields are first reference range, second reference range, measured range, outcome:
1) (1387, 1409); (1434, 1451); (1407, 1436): -0.6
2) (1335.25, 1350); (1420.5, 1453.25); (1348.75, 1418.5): -2.1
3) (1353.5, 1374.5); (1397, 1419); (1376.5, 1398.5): 0.2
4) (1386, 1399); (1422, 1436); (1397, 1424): -0.5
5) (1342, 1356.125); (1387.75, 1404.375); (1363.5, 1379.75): 0.2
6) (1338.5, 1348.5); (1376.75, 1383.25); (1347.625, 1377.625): -0.1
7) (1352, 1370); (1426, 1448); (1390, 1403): -0.6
